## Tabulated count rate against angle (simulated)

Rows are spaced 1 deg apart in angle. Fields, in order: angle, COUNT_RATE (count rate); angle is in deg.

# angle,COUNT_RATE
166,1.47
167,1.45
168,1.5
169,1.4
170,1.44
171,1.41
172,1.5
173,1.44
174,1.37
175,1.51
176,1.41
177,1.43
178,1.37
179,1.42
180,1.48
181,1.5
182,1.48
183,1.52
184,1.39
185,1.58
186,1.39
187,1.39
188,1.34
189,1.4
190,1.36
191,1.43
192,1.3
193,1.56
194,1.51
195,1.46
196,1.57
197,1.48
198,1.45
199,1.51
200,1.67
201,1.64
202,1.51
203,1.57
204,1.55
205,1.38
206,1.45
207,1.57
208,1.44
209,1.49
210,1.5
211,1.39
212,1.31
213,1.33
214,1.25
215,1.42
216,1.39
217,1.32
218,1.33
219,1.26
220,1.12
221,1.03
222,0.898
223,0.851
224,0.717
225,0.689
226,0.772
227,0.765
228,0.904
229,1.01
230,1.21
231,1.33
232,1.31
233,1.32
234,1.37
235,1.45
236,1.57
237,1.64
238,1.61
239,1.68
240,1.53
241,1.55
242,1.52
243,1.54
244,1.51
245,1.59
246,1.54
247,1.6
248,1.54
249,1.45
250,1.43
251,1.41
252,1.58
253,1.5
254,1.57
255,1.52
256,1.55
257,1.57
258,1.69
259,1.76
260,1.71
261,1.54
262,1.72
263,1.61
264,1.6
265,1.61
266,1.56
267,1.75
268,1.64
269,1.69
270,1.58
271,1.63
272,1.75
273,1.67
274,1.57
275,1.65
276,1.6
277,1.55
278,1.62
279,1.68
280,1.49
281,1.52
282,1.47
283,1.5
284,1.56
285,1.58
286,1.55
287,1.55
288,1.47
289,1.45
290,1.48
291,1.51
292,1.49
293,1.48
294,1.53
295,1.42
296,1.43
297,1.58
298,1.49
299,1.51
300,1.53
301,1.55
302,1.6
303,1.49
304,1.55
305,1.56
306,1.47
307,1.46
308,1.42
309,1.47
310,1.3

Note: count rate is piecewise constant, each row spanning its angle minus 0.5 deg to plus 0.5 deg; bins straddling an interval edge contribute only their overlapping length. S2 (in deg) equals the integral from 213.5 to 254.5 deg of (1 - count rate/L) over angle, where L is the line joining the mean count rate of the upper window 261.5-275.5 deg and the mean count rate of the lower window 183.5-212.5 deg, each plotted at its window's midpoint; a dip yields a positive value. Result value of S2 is 6.4 deg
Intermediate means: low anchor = 1.47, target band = 1.32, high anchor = 1.65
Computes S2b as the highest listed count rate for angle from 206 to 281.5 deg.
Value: 1.76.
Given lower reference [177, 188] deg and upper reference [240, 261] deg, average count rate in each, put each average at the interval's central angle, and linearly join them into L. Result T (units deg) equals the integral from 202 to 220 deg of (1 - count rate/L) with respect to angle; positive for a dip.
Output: 1.1 deg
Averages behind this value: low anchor 1.45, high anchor 1.56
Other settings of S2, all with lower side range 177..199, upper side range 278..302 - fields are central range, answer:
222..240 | 3.52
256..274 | -1.75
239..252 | -0.34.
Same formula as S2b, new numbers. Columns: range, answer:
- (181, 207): 1.67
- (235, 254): 1.68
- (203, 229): 1.57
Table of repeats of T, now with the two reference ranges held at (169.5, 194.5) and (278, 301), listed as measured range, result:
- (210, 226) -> 3.4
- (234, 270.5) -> -2.2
